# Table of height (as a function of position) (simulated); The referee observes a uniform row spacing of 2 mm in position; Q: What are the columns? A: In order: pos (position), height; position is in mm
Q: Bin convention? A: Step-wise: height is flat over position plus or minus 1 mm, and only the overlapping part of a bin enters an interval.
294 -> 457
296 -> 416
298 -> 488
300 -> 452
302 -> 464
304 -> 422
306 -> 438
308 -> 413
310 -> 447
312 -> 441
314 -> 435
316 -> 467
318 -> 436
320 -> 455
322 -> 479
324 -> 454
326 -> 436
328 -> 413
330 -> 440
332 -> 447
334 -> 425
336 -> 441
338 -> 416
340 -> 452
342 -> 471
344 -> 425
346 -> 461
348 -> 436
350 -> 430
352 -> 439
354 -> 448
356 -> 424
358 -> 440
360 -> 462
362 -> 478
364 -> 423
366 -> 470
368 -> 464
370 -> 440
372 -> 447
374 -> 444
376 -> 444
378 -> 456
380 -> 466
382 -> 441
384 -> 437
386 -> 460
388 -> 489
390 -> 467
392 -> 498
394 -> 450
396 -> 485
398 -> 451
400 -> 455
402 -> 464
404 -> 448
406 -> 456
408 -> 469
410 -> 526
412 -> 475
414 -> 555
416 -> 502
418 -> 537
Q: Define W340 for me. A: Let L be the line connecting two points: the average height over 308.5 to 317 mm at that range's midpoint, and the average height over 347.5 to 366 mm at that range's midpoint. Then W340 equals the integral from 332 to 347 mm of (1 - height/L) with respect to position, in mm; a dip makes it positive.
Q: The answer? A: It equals 0.09 mm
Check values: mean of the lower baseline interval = 445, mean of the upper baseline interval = 444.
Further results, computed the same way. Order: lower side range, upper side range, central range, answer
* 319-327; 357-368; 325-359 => 1.33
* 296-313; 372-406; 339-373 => 0.42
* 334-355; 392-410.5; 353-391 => 0.09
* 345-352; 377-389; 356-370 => -0.12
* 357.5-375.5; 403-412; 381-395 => 0.03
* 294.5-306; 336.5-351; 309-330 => -0.04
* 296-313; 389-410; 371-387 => 0.44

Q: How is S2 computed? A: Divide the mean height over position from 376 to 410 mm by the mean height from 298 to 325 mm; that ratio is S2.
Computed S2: 1.0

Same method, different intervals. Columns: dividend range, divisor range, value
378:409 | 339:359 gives 1.04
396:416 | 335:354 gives 1.09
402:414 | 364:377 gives 1.07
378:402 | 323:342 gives 1.06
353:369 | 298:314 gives 1.02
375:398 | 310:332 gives 1.04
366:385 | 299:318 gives 1.02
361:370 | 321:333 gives 1.03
